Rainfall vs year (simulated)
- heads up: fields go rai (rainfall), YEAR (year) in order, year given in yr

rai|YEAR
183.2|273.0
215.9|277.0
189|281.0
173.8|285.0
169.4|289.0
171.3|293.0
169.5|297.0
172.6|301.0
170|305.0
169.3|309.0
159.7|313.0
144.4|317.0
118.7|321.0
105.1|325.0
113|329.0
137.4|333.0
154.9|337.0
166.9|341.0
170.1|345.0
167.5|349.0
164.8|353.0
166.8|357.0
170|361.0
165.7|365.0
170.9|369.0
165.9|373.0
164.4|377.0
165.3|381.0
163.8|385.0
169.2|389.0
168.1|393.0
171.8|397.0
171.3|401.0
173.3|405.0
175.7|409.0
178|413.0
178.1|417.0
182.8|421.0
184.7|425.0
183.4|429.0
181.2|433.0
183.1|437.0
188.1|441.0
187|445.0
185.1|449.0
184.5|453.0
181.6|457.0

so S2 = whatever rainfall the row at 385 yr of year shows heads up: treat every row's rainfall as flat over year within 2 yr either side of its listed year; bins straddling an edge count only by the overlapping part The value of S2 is 163.8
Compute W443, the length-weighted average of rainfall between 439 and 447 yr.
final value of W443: 188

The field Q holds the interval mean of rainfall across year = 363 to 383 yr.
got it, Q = 166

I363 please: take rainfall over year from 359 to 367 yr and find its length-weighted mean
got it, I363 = 168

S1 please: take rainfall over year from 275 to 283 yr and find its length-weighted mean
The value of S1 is 202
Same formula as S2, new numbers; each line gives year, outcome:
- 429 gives 183.4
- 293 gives 171.3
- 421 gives 182.8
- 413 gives 178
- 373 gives 165.9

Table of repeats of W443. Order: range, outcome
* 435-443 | 186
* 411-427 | 181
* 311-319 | 152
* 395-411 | 173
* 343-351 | 169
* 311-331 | 128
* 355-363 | 168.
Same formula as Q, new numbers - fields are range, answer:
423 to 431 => 184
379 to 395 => 167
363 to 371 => 168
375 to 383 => 165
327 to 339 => 135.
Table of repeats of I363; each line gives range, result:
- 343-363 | 168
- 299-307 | 171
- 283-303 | 171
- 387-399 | 170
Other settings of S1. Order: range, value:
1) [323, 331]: 109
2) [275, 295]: 184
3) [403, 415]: 176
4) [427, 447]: 185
